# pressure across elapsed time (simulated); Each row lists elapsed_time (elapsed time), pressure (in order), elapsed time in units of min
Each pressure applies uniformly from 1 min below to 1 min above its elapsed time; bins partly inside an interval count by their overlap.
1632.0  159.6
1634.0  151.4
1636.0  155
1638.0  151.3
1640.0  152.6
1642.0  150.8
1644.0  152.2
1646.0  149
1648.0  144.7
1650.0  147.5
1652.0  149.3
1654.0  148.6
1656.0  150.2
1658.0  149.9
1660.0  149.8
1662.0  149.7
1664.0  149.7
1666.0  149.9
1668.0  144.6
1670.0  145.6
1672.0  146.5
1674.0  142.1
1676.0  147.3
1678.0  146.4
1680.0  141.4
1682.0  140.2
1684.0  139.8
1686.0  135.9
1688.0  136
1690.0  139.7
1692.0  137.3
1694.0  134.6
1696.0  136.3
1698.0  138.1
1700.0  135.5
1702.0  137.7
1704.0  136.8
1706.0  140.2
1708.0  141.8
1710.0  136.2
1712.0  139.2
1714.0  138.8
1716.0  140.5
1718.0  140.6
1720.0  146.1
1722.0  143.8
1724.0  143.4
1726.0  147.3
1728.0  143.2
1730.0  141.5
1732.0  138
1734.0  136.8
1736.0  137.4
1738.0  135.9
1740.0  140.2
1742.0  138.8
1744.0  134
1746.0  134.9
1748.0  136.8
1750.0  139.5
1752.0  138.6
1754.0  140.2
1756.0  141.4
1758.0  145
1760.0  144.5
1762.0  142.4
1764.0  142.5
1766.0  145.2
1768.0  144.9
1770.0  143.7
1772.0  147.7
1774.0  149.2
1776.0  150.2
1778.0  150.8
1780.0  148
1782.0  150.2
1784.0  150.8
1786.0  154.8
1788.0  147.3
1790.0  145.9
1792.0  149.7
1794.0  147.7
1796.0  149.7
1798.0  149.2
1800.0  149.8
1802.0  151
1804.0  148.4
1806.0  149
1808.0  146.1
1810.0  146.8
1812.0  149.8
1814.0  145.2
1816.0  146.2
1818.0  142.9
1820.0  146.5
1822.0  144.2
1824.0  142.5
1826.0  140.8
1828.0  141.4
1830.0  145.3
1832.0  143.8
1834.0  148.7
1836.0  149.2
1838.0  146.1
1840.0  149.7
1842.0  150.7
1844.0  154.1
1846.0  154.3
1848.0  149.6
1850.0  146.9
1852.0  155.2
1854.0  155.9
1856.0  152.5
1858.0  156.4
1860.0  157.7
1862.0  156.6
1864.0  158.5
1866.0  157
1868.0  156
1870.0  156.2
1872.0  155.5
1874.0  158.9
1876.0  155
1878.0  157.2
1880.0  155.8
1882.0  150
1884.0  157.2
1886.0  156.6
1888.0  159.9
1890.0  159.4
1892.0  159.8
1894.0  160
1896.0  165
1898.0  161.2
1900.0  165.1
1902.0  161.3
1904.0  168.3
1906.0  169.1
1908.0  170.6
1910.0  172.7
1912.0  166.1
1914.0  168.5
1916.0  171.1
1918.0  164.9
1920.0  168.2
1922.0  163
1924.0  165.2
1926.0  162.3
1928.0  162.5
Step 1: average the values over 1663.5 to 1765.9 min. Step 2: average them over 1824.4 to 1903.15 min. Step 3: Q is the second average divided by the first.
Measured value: 1.1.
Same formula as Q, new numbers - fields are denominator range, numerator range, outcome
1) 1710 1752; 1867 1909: 1.14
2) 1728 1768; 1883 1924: 1.18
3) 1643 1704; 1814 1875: 1.05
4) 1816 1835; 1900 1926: 1.16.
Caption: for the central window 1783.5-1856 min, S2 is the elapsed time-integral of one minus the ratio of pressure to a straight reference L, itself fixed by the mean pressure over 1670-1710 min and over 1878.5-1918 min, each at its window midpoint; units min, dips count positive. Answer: 2.80 min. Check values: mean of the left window 140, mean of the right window 163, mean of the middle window 148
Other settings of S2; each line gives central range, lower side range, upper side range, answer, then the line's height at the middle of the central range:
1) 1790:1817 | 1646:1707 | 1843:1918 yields 0.9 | 153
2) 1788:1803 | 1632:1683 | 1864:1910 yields 0.6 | 155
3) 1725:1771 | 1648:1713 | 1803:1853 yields 1.3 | 145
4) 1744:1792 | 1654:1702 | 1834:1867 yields 1.1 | 148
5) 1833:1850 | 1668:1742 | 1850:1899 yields 0.4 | 154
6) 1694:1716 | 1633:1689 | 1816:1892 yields 1.5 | 148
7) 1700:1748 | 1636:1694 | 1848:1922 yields 3.3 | 150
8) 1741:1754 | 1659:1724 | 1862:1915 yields 0.9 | 147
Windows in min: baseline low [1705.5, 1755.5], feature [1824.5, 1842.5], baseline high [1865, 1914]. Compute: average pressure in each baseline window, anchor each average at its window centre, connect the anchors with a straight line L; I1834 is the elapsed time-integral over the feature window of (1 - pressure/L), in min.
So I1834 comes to 0.9 min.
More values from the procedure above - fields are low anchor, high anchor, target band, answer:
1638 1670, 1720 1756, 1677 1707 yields 1.3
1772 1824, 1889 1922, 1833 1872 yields 0.9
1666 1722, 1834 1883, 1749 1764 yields 0.4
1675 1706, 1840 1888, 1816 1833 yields 0.9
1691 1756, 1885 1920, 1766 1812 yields 0.0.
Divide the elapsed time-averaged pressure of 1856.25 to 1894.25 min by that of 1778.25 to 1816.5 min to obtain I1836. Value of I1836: 1.05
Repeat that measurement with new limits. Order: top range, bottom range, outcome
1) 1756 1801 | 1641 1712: 1.03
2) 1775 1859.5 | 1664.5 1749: 1.06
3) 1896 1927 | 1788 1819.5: 1.13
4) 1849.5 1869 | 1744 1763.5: 1.11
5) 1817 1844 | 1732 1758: 1.06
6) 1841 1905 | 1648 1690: 1.08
